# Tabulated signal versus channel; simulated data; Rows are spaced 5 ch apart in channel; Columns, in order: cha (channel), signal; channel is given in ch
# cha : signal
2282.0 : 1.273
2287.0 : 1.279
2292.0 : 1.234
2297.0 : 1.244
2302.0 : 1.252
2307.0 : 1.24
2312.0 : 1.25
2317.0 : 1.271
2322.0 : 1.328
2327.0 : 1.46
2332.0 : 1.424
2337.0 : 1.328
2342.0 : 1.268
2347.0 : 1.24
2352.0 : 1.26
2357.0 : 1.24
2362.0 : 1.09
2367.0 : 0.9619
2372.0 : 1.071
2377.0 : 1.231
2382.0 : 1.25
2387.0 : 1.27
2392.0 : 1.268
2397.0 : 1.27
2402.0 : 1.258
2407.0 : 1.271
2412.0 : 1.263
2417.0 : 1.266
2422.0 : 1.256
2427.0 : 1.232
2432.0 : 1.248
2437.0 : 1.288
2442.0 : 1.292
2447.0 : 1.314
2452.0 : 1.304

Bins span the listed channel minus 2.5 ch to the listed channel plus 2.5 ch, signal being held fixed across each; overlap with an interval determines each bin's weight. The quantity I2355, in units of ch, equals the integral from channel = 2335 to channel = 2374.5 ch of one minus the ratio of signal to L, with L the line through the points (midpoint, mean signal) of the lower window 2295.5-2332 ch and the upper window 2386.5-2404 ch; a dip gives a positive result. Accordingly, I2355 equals 3.2 ch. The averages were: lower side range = 1.3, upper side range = 1.27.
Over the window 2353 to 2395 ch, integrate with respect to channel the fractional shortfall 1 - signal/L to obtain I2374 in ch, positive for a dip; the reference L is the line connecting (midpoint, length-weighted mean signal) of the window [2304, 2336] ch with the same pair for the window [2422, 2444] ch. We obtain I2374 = 3.9 ch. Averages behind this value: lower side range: 1.33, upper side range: 1.26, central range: 1.18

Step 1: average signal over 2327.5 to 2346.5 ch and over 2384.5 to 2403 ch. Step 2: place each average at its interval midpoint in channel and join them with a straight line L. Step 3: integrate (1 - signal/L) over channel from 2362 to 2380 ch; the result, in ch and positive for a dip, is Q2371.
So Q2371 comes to 2.8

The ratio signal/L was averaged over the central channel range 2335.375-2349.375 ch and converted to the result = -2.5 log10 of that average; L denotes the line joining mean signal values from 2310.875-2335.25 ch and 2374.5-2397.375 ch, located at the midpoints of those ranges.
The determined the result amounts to 0.039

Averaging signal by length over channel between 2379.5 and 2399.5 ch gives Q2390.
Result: 1.26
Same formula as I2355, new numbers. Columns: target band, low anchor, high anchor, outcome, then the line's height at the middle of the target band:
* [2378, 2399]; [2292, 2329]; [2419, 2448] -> 0.2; 1.28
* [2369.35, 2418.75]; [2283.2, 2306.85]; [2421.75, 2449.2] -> 1.0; 1.27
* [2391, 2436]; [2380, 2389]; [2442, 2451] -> 0.8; 1.28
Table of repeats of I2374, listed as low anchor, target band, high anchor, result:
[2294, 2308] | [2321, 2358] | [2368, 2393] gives -2.96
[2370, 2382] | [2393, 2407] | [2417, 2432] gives -0.63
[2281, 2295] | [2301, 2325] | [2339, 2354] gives -0.26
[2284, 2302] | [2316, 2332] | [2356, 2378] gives -2.45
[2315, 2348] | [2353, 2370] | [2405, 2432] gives 2.58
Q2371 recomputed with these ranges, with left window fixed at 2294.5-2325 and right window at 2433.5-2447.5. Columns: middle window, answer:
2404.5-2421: 0.3 ch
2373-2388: 0.6 ch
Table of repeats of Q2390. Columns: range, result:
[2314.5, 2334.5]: 1.37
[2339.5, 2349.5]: 1.25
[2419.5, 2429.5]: 1.24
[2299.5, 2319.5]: 1.25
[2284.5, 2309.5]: 1.25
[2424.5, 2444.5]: 1.27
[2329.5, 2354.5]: 1.3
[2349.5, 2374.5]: 1.12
